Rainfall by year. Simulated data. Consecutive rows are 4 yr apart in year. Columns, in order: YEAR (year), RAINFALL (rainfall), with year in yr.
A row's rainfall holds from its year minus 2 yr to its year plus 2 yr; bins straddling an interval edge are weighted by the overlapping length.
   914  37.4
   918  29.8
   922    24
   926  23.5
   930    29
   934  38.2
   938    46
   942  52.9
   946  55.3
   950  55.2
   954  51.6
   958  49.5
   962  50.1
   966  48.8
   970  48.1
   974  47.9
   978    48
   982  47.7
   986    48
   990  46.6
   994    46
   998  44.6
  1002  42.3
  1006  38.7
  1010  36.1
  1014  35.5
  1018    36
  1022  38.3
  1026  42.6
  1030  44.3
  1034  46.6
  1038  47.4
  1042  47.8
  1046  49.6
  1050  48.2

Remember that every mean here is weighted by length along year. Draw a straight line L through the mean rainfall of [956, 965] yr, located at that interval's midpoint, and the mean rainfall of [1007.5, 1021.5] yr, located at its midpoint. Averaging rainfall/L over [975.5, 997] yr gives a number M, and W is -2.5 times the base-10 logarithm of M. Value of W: -0.094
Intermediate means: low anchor 49.7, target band 47.2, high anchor 36.2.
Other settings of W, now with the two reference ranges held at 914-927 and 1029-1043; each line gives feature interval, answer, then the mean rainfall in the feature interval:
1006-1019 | 0.18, 36.3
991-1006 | -0.08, 43.7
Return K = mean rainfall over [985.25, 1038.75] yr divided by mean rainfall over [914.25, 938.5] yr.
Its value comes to 1.35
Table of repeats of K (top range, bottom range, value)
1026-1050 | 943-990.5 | 0.94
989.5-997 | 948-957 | 0.87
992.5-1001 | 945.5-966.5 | 0.87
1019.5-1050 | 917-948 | 1.20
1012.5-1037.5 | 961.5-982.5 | 0.85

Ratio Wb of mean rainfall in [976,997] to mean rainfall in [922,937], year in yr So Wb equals 1.5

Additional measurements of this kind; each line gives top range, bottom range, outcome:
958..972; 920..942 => 1.44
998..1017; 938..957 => 0.73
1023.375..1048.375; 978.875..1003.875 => 1.00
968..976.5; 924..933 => 1.74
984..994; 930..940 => 1.19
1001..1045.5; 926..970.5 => 0.89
